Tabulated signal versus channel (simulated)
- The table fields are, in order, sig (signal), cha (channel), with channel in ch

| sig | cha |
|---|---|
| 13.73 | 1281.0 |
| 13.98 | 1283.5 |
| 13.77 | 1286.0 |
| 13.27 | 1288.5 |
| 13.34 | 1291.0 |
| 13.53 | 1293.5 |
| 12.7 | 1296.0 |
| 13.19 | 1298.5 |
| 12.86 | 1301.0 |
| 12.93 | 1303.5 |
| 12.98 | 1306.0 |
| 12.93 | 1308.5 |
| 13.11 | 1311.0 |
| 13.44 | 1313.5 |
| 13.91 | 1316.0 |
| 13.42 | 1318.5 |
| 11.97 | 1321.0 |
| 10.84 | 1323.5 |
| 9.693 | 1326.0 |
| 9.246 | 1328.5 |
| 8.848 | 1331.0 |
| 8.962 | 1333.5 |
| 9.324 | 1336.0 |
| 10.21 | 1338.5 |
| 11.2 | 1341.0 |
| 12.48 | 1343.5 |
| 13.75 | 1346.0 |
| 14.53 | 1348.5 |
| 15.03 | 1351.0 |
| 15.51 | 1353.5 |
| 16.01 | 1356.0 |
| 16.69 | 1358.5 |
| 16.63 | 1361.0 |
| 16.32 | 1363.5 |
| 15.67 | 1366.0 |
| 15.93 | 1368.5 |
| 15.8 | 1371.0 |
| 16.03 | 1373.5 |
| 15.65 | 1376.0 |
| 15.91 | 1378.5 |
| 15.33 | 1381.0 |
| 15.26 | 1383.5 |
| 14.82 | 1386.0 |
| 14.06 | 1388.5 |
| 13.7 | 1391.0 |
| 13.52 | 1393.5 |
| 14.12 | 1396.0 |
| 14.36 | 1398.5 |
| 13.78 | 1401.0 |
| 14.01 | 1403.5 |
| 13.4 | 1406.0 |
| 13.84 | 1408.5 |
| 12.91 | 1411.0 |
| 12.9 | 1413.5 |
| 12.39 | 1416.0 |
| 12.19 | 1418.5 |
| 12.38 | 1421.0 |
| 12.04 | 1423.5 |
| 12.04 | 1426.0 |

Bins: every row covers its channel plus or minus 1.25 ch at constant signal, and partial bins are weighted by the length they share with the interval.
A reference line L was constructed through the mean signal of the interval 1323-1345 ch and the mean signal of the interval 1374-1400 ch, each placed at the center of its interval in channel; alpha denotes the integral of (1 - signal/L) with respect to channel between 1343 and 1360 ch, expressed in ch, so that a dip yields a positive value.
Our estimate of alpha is -4.89 ch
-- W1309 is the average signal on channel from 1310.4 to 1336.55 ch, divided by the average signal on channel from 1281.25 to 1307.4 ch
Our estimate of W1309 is 0.8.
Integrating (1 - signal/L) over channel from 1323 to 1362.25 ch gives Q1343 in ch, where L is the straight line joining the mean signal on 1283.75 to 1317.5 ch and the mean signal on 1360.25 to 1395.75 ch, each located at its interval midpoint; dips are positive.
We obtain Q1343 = 5.3 ch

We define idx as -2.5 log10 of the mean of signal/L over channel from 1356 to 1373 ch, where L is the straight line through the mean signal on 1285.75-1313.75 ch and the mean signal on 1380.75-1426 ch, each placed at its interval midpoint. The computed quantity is -0.20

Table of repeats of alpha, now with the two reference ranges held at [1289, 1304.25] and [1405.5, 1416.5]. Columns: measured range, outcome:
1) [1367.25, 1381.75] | -3.0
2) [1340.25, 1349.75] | 0.0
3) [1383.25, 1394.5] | -0.9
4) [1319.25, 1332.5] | 2.9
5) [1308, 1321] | -0.1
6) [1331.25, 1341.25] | 2.6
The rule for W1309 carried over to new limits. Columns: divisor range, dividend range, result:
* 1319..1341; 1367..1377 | 1.57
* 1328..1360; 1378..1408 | 1.14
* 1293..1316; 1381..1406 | 1.08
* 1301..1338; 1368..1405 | 1.28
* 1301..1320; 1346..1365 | 1.19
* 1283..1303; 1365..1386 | 1.18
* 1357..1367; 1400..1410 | 0.84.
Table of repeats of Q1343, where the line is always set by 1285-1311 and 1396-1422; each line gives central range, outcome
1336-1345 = 1.43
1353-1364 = -2.55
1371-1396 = -3.18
